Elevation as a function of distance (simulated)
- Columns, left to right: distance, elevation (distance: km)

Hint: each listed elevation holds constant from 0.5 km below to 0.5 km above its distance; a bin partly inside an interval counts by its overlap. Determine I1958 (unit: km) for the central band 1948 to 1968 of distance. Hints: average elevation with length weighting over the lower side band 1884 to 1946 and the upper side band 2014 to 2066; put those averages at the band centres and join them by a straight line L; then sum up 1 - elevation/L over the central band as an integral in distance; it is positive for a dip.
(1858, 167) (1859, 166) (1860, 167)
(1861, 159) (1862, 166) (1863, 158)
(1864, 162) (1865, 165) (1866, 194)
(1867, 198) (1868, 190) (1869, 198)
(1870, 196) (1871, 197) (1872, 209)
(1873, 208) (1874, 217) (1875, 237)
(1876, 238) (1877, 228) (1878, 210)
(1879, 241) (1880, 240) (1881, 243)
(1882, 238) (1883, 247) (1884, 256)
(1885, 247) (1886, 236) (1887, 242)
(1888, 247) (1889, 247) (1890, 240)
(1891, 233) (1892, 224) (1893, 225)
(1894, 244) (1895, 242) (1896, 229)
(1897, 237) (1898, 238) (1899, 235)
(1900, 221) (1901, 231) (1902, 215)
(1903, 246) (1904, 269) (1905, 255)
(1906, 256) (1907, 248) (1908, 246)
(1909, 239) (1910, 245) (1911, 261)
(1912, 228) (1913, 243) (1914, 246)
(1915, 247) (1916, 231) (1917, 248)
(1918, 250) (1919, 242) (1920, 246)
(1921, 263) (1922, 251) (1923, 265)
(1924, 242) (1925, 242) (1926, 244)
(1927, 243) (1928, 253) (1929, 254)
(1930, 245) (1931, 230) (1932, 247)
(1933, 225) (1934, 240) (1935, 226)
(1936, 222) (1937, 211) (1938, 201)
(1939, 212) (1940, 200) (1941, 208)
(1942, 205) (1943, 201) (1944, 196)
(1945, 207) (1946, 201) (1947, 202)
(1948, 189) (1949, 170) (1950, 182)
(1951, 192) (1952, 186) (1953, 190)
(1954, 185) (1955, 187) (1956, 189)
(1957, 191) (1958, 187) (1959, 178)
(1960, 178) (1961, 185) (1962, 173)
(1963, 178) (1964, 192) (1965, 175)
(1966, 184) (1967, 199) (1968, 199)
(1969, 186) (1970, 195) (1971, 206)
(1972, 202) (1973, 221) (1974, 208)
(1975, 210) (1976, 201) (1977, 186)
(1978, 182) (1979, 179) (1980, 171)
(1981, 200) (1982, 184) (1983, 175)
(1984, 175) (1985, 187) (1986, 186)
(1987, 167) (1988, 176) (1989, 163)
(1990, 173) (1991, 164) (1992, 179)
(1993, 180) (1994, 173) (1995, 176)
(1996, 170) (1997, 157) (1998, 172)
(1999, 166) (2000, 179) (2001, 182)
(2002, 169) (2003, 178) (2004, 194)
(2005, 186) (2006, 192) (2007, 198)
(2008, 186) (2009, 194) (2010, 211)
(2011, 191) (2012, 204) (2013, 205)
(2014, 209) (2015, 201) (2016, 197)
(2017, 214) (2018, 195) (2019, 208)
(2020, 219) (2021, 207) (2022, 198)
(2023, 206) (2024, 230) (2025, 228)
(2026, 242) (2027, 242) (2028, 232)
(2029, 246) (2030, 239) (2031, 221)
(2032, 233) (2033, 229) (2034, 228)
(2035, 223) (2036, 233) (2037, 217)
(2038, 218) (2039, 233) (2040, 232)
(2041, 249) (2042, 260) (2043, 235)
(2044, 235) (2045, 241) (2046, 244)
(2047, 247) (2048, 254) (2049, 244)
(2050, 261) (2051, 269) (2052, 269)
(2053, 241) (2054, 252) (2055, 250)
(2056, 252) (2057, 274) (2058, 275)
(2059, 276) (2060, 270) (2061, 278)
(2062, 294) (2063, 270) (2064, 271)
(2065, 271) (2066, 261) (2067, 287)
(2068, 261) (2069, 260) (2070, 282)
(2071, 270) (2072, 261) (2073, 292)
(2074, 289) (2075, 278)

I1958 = 4.4 km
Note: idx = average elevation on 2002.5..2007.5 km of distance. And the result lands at 190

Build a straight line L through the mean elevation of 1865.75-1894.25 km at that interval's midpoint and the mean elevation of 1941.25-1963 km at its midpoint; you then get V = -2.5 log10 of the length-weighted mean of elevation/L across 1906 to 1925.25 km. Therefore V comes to -0.19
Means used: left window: 227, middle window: 247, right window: 189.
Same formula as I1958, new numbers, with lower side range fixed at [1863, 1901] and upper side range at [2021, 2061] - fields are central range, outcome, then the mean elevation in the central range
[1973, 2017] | 9.5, 185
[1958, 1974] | 2.9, 191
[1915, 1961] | 2.6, 217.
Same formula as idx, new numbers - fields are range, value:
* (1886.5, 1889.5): 245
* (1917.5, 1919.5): 246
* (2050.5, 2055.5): 256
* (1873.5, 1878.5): 226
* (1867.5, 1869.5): 194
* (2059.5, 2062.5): 281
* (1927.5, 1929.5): 254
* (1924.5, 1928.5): 246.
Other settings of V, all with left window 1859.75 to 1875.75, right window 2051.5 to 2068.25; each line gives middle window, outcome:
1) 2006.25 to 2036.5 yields 0.17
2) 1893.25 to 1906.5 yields -0.18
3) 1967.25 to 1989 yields 0.23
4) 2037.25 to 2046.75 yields 0.10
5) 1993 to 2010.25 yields 0.33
